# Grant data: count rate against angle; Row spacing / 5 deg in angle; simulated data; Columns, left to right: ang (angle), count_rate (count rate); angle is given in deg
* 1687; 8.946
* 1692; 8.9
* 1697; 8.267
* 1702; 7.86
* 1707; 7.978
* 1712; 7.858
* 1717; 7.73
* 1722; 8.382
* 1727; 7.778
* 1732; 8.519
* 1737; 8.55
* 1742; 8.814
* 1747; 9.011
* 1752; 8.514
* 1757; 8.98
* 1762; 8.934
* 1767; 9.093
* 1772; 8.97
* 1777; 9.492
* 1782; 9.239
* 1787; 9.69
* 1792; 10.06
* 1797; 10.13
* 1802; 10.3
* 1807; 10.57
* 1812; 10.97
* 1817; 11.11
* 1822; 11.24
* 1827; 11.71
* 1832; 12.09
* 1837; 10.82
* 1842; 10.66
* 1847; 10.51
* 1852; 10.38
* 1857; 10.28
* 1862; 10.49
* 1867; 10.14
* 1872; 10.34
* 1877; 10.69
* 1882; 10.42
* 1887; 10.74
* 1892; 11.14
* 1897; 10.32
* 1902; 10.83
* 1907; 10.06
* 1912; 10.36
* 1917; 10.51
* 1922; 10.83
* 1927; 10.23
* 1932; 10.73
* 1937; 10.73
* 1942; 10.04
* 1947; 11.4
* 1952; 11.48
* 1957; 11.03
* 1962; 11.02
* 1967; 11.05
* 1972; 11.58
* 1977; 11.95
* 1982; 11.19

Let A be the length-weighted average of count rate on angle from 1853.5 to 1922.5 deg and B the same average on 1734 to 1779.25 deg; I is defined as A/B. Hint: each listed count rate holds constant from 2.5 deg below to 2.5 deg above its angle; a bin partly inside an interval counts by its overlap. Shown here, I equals 1.18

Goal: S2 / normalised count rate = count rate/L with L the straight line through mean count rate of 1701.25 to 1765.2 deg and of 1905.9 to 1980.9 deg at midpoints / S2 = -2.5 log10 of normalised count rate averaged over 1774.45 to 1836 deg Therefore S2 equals -0.14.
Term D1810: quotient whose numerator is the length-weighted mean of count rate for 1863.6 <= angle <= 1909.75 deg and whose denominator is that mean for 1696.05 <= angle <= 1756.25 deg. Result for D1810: 1.27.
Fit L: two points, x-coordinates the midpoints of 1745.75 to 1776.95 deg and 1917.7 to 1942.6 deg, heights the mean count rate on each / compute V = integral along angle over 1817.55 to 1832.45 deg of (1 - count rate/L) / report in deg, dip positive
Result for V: -3.1 deg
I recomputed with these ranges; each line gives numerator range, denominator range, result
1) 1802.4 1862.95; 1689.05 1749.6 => 1.31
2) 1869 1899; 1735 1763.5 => 1.21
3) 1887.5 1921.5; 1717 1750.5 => 1.25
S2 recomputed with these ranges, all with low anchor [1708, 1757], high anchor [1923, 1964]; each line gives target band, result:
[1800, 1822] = -0.16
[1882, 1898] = -0.05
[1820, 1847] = -0.18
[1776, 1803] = -0.09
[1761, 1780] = -0.04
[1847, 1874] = -0.05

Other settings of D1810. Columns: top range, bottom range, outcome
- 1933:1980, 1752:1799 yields 1.19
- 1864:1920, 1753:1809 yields 1.10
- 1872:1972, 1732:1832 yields 1.10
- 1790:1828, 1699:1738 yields 1.33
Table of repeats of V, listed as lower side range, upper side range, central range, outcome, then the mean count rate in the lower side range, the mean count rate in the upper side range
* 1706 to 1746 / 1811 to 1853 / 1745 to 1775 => 0.7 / 8.24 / 11.1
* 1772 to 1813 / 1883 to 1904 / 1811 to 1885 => -2.9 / 9.96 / 10.7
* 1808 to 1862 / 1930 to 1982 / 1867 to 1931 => 2.9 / 10.9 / 11.1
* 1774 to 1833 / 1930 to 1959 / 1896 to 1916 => 0.7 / 10.5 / 10.9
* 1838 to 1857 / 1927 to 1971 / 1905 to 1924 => 0.6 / 10.5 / 10.9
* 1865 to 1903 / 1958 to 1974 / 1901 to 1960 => 1.3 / 10.6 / 11.2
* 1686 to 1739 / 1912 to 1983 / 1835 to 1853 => -1.6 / 8.23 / 11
